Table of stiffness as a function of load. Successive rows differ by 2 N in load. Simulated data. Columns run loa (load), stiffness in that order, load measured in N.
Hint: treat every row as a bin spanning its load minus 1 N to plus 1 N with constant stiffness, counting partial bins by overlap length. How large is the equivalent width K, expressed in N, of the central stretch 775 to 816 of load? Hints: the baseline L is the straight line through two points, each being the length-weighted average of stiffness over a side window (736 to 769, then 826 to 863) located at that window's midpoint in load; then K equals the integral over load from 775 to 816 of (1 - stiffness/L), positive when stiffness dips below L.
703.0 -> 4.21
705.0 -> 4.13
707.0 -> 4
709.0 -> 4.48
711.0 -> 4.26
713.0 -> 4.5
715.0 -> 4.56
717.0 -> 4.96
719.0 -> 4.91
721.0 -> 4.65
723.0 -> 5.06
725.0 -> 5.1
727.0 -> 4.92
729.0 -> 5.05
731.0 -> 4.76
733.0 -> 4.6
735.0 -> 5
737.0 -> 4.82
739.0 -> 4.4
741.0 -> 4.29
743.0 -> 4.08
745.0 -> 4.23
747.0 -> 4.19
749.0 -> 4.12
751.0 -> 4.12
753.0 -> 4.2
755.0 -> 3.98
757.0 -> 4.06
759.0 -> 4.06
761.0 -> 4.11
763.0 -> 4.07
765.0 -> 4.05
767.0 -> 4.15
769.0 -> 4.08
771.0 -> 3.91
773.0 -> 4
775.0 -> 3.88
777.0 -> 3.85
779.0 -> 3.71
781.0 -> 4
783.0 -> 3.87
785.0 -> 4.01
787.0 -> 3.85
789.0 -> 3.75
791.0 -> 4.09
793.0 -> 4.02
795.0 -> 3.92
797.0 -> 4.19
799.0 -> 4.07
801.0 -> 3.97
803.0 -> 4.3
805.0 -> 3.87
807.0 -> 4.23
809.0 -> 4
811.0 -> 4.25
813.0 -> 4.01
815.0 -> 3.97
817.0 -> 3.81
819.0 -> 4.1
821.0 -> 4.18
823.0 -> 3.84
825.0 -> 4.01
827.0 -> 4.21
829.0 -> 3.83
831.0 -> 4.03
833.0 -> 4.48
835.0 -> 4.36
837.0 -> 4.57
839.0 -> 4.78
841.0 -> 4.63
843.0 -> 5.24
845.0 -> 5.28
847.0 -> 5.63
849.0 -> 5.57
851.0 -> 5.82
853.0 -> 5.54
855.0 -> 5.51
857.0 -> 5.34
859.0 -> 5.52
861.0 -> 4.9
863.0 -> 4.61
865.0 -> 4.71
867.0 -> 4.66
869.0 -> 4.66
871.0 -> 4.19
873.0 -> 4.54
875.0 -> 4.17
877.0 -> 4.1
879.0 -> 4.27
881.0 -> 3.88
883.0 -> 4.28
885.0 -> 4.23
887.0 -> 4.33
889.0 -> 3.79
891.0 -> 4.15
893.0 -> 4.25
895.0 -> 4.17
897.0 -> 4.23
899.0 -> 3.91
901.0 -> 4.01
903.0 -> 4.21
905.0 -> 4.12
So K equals 4.9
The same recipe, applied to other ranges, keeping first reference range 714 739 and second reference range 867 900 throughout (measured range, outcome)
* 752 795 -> 6.2 N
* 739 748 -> 1.1 N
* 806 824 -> 1.8 N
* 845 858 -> -3.6 N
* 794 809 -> 1.6 N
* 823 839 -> 0.7 N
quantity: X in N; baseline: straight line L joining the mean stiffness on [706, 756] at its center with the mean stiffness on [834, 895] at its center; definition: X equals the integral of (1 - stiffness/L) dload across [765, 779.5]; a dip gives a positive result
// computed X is 2.0 N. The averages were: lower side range 4.53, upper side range 4.71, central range 3.96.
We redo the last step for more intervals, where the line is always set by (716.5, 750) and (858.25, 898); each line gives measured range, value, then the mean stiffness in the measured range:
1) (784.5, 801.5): 2.07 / 3.99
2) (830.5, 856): -3.52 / 5.05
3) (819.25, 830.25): 1.12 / 4.02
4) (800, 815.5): 1.48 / 4.08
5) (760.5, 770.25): 1.07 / 4.09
